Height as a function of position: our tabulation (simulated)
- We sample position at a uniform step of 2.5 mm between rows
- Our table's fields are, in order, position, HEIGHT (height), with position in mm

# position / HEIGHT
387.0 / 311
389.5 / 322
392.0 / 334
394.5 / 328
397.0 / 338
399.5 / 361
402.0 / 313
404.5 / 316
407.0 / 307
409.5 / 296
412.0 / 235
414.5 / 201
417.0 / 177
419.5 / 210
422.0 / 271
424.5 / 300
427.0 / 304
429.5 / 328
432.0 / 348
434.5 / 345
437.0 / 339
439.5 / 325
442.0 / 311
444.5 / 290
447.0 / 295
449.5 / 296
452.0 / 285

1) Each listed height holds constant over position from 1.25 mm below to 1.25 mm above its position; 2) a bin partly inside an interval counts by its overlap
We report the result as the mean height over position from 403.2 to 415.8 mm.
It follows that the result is 271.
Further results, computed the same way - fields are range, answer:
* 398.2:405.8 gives 330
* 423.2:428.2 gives 302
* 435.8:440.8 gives 332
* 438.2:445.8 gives 309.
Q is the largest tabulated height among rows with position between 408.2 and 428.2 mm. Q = 304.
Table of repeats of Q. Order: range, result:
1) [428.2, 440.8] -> 348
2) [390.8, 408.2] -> 361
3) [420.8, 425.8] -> 300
